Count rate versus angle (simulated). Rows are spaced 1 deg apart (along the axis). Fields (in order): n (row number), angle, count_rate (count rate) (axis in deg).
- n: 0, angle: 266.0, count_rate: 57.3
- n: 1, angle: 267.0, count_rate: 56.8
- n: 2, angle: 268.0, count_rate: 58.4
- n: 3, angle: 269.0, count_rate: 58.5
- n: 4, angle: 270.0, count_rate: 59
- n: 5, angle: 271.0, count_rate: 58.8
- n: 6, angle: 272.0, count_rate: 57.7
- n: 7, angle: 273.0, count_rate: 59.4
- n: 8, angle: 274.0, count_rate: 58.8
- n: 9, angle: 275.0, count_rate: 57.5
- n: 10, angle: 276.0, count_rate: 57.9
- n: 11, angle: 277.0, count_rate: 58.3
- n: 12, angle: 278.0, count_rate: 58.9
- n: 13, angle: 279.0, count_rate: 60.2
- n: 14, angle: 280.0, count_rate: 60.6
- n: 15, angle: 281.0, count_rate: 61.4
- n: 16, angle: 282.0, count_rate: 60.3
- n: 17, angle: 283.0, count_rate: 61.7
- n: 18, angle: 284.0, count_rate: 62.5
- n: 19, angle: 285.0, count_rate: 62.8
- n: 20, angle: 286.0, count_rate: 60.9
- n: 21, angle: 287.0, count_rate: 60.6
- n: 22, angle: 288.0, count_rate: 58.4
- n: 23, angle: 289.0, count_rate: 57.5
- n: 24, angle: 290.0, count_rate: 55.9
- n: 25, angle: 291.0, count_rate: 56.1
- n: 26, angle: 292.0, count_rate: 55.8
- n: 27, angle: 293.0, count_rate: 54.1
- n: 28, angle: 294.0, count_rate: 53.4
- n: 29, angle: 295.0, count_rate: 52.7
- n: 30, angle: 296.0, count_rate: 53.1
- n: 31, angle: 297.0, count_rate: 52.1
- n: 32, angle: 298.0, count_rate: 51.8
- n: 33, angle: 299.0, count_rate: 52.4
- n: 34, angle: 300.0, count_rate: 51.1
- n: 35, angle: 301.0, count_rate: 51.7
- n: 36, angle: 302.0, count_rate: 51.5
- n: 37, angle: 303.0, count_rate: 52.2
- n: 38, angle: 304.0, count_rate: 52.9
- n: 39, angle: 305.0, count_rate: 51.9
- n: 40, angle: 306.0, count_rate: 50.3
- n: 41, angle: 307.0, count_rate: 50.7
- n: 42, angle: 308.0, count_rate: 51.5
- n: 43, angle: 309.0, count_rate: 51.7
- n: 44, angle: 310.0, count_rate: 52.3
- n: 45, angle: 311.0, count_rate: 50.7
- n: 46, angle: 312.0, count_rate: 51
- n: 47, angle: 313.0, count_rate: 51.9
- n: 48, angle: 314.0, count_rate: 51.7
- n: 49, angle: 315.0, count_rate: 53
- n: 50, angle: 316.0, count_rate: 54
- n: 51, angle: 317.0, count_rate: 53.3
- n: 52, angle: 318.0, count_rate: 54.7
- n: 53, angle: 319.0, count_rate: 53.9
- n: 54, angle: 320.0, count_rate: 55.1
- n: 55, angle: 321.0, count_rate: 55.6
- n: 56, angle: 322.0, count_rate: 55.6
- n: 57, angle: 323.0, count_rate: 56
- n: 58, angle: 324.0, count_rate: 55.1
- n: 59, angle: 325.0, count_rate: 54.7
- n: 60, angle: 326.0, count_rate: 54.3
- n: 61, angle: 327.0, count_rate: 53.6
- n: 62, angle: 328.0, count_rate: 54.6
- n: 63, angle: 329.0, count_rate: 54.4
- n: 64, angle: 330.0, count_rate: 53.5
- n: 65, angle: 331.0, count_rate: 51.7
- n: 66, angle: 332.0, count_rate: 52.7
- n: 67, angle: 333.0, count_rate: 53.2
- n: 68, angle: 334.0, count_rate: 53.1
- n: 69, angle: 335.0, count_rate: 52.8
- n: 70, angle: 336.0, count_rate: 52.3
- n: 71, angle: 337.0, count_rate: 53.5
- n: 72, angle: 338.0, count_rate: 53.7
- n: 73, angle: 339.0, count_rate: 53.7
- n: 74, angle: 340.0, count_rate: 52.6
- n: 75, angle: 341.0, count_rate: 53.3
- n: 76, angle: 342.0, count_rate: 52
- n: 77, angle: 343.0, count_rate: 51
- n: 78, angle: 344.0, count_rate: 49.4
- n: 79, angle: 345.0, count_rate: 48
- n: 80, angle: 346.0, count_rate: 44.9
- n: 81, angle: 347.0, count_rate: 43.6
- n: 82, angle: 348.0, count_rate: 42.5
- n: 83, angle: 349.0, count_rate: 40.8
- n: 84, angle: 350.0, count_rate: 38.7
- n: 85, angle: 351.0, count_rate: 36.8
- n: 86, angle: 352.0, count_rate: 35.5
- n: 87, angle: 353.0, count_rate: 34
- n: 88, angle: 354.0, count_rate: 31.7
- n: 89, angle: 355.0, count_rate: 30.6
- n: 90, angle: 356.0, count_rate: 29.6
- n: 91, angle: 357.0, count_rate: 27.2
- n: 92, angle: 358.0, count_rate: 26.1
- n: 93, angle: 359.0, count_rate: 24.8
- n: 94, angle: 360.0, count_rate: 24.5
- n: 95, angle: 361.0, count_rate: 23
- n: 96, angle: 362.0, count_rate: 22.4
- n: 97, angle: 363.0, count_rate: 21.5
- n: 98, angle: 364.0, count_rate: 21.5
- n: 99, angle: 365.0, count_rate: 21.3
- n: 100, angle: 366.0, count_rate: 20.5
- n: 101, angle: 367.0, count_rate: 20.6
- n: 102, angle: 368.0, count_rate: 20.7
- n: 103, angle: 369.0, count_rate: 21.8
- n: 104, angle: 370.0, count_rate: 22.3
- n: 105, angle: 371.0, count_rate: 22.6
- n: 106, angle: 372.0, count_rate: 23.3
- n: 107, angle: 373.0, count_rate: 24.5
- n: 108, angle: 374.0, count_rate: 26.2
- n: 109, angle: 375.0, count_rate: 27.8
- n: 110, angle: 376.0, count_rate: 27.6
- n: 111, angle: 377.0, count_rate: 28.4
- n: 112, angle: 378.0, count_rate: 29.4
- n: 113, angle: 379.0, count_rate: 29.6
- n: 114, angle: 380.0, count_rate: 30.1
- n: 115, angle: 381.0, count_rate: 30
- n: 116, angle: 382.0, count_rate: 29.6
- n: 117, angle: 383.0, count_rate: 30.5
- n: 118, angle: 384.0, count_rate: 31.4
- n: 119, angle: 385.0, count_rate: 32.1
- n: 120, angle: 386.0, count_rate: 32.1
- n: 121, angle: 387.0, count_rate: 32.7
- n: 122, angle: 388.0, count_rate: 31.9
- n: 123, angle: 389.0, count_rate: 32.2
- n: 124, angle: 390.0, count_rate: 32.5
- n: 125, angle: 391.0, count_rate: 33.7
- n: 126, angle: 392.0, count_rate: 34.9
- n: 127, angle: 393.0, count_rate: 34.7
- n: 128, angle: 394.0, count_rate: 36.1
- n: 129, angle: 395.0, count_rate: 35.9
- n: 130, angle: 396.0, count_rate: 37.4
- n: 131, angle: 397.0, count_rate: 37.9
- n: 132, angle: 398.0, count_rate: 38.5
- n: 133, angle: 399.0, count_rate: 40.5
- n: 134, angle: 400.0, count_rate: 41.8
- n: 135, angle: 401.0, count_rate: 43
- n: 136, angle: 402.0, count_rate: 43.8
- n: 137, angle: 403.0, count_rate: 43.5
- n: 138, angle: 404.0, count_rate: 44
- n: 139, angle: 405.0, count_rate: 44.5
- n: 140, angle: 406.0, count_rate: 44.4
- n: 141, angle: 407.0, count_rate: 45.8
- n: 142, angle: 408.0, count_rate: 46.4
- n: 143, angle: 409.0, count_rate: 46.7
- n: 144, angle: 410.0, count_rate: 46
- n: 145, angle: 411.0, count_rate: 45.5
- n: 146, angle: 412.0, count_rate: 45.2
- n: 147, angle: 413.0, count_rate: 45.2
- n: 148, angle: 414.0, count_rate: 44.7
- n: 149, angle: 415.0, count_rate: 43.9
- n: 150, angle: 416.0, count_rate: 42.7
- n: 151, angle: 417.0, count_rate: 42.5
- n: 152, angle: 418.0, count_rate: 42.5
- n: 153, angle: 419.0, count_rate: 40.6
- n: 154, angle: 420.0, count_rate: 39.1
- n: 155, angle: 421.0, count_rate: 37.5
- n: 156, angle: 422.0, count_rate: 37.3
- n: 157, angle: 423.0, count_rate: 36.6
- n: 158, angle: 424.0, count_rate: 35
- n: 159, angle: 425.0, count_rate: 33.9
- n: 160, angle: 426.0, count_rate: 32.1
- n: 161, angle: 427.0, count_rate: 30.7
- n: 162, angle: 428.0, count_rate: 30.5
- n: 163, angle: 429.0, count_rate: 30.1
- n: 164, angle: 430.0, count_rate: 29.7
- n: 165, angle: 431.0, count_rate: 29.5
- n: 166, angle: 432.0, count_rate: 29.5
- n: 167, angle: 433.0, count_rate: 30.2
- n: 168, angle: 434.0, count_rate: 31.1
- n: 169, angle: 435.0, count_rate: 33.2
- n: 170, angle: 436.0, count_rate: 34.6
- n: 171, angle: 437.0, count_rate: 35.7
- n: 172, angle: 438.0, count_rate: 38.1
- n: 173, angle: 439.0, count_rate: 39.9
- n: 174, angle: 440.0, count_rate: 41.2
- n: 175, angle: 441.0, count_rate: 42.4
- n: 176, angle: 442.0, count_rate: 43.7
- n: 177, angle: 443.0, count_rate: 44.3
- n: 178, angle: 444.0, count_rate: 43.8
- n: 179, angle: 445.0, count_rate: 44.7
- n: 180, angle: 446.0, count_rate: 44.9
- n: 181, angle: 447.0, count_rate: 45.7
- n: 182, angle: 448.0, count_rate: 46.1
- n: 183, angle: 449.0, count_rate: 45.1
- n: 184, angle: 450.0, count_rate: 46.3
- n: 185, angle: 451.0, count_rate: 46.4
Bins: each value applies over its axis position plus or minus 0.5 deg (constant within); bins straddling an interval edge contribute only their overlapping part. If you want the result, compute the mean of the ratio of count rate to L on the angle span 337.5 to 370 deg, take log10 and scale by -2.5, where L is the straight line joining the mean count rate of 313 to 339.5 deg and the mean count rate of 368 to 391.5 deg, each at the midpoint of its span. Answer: 0.20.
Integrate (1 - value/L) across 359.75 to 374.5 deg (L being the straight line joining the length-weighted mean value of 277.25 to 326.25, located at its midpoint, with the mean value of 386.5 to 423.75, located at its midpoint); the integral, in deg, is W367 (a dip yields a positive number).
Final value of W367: 7.5 deg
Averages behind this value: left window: 55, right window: 40.3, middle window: 22.4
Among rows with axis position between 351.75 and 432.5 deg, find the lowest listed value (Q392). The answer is 20.5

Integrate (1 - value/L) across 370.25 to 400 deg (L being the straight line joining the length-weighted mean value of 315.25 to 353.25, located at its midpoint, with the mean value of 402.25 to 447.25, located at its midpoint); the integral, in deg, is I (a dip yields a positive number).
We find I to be 8.5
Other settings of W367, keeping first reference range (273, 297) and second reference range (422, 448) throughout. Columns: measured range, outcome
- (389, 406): 1.2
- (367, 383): 6.7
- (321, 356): 1.5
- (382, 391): 2.4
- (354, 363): 4.1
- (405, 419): -1.6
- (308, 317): 0.3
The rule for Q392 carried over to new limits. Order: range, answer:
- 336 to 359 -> 24.8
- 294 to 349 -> 40.8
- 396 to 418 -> 37.4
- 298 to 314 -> 50.3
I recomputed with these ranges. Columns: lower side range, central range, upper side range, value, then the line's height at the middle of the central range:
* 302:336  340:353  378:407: 0.62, 46.7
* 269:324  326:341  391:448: -0.78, 50.6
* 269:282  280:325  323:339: 1.40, 56.4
